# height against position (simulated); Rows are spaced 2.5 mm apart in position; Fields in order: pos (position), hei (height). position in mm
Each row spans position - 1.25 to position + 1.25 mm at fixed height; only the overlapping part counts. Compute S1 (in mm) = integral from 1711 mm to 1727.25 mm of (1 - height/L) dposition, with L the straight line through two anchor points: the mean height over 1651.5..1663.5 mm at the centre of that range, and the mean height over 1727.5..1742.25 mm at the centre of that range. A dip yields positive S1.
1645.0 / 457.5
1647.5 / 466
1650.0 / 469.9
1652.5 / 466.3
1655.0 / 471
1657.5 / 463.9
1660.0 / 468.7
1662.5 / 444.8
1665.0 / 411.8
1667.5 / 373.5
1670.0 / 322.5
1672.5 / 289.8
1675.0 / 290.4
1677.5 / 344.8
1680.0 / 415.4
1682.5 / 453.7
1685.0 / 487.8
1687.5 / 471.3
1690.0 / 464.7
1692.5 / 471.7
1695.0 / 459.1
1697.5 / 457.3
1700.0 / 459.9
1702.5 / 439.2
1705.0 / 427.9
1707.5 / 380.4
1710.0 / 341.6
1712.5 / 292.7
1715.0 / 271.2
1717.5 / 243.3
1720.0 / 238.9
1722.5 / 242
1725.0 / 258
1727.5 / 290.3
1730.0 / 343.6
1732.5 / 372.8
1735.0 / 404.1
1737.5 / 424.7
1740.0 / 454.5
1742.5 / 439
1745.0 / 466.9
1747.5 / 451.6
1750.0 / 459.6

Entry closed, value 5.8 mm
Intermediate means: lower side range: 463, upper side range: 393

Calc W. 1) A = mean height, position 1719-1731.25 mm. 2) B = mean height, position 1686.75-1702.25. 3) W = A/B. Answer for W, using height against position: 0.6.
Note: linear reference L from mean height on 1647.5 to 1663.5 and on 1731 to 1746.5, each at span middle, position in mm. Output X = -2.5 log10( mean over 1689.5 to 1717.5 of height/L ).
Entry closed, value 0.12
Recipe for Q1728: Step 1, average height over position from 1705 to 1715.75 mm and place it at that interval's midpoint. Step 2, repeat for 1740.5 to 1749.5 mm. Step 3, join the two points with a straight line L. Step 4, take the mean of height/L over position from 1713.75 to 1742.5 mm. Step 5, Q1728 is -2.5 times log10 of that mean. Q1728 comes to 0.22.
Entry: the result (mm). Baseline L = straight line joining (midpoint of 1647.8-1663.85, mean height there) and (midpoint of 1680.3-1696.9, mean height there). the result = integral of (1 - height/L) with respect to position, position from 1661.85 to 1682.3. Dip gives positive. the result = 4.42 mm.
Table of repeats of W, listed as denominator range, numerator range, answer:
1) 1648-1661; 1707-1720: 0.63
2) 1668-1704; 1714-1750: 0.85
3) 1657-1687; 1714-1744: 0.84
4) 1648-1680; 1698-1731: 0.81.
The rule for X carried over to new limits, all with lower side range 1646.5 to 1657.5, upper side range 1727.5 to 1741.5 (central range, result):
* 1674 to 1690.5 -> 0.05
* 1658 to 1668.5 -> 0.07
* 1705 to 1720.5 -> 0.32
